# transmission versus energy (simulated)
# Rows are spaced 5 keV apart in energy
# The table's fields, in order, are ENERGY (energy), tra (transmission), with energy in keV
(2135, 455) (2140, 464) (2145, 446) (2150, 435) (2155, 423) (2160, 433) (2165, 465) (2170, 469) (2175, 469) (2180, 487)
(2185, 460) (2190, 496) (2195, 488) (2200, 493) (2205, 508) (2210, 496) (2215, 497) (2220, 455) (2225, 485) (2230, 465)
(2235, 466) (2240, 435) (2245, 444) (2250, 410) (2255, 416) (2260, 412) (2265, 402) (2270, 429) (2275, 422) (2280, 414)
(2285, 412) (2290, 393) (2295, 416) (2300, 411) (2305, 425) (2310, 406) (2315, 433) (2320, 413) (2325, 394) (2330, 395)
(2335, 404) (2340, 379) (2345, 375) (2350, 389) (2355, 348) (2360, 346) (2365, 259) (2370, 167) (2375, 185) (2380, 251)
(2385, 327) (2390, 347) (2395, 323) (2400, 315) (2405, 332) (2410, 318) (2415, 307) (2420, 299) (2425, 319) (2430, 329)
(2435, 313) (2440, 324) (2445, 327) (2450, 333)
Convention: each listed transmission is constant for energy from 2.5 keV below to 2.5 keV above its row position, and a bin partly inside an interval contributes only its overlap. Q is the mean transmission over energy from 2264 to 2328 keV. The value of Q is 413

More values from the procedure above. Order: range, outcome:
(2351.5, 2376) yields 271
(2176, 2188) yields 474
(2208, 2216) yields 496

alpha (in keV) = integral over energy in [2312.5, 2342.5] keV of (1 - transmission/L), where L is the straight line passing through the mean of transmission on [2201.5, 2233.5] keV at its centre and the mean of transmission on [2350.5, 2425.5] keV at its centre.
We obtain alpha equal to -3.2 keV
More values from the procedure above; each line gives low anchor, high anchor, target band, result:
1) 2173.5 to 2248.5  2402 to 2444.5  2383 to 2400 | 0.58 keV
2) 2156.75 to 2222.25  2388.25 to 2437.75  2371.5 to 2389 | 4.33 keV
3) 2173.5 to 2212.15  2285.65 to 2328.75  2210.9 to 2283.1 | 1.78 keV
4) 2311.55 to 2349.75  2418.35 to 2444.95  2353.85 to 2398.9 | 9.82 keV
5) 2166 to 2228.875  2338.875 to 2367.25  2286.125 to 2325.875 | -2.37 keV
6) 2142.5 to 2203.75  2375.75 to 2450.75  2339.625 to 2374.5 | 3.85 keV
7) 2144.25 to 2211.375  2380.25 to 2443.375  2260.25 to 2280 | -0.33 keV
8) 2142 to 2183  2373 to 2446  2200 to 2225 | -3.82 keV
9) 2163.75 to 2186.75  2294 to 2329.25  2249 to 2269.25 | 1.09 keV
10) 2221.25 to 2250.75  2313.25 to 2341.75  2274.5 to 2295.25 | 0.81 keV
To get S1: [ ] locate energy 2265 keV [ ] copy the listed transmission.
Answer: 402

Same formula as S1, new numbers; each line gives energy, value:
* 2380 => 251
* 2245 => 444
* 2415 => 307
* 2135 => 455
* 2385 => 327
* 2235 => 466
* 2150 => 435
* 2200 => 493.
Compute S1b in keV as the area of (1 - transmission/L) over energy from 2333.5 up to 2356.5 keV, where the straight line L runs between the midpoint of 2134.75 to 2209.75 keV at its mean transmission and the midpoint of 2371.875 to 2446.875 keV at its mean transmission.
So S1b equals -1.9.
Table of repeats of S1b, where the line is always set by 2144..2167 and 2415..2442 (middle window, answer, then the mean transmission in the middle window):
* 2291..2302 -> -1.0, 411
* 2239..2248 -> -0.9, 439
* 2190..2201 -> -1.8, 491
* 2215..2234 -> -3.0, 472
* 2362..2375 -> 4.9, 213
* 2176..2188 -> -1.3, 474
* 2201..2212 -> -2.2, 501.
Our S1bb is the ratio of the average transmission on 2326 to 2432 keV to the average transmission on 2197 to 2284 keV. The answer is 0.7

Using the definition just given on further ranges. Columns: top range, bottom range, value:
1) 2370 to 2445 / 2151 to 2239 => 0.64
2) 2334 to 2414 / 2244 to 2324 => 0.76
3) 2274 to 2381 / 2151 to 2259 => 0.79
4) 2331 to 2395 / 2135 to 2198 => 0.69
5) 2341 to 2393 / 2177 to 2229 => 0.62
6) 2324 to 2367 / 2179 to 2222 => 0.75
